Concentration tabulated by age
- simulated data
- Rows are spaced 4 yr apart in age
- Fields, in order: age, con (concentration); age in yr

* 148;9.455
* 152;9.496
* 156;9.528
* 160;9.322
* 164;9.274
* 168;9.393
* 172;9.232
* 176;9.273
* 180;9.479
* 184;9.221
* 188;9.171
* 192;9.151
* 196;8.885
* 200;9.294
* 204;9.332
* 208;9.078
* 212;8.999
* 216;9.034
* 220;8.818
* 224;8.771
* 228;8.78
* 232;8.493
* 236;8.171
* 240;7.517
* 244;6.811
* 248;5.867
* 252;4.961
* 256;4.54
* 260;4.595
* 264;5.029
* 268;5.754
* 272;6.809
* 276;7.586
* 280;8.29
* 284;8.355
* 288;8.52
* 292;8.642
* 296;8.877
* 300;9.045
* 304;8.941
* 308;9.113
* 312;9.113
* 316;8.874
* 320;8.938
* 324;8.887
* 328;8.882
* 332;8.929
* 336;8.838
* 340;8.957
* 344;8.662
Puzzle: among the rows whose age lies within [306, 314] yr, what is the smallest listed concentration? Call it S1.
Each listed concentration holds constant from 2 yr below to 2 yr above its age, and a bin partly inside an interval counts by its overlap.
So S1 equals 9.113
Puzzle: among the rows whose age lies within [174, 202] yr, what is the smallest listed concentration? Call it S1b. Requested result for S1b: 8.885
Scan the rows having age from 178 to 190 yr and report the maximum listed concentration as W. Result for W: 9.479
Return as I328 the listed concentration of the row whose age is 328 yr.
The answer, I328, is 8.882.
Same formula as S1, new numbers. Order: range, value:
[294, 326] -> 8.874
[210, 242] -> 7.517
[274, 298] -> 7.586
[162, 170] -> 9.274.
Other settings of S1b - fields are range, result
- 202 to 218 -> 8.999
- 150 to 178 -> 9.232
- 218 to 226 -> 8.771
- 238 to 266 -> 4.54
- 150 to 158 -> 9.496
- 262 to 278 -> 5.029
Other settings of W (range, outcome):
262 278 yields 7.586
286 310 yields 9.113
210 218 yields 9.034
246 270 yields 5.867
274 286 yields 8.355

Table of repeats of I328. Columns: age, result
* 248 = 5.867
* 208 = 9.078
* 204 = 9.332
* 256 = 4.54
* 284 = 8.355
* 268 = 5.754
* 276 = 7.586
